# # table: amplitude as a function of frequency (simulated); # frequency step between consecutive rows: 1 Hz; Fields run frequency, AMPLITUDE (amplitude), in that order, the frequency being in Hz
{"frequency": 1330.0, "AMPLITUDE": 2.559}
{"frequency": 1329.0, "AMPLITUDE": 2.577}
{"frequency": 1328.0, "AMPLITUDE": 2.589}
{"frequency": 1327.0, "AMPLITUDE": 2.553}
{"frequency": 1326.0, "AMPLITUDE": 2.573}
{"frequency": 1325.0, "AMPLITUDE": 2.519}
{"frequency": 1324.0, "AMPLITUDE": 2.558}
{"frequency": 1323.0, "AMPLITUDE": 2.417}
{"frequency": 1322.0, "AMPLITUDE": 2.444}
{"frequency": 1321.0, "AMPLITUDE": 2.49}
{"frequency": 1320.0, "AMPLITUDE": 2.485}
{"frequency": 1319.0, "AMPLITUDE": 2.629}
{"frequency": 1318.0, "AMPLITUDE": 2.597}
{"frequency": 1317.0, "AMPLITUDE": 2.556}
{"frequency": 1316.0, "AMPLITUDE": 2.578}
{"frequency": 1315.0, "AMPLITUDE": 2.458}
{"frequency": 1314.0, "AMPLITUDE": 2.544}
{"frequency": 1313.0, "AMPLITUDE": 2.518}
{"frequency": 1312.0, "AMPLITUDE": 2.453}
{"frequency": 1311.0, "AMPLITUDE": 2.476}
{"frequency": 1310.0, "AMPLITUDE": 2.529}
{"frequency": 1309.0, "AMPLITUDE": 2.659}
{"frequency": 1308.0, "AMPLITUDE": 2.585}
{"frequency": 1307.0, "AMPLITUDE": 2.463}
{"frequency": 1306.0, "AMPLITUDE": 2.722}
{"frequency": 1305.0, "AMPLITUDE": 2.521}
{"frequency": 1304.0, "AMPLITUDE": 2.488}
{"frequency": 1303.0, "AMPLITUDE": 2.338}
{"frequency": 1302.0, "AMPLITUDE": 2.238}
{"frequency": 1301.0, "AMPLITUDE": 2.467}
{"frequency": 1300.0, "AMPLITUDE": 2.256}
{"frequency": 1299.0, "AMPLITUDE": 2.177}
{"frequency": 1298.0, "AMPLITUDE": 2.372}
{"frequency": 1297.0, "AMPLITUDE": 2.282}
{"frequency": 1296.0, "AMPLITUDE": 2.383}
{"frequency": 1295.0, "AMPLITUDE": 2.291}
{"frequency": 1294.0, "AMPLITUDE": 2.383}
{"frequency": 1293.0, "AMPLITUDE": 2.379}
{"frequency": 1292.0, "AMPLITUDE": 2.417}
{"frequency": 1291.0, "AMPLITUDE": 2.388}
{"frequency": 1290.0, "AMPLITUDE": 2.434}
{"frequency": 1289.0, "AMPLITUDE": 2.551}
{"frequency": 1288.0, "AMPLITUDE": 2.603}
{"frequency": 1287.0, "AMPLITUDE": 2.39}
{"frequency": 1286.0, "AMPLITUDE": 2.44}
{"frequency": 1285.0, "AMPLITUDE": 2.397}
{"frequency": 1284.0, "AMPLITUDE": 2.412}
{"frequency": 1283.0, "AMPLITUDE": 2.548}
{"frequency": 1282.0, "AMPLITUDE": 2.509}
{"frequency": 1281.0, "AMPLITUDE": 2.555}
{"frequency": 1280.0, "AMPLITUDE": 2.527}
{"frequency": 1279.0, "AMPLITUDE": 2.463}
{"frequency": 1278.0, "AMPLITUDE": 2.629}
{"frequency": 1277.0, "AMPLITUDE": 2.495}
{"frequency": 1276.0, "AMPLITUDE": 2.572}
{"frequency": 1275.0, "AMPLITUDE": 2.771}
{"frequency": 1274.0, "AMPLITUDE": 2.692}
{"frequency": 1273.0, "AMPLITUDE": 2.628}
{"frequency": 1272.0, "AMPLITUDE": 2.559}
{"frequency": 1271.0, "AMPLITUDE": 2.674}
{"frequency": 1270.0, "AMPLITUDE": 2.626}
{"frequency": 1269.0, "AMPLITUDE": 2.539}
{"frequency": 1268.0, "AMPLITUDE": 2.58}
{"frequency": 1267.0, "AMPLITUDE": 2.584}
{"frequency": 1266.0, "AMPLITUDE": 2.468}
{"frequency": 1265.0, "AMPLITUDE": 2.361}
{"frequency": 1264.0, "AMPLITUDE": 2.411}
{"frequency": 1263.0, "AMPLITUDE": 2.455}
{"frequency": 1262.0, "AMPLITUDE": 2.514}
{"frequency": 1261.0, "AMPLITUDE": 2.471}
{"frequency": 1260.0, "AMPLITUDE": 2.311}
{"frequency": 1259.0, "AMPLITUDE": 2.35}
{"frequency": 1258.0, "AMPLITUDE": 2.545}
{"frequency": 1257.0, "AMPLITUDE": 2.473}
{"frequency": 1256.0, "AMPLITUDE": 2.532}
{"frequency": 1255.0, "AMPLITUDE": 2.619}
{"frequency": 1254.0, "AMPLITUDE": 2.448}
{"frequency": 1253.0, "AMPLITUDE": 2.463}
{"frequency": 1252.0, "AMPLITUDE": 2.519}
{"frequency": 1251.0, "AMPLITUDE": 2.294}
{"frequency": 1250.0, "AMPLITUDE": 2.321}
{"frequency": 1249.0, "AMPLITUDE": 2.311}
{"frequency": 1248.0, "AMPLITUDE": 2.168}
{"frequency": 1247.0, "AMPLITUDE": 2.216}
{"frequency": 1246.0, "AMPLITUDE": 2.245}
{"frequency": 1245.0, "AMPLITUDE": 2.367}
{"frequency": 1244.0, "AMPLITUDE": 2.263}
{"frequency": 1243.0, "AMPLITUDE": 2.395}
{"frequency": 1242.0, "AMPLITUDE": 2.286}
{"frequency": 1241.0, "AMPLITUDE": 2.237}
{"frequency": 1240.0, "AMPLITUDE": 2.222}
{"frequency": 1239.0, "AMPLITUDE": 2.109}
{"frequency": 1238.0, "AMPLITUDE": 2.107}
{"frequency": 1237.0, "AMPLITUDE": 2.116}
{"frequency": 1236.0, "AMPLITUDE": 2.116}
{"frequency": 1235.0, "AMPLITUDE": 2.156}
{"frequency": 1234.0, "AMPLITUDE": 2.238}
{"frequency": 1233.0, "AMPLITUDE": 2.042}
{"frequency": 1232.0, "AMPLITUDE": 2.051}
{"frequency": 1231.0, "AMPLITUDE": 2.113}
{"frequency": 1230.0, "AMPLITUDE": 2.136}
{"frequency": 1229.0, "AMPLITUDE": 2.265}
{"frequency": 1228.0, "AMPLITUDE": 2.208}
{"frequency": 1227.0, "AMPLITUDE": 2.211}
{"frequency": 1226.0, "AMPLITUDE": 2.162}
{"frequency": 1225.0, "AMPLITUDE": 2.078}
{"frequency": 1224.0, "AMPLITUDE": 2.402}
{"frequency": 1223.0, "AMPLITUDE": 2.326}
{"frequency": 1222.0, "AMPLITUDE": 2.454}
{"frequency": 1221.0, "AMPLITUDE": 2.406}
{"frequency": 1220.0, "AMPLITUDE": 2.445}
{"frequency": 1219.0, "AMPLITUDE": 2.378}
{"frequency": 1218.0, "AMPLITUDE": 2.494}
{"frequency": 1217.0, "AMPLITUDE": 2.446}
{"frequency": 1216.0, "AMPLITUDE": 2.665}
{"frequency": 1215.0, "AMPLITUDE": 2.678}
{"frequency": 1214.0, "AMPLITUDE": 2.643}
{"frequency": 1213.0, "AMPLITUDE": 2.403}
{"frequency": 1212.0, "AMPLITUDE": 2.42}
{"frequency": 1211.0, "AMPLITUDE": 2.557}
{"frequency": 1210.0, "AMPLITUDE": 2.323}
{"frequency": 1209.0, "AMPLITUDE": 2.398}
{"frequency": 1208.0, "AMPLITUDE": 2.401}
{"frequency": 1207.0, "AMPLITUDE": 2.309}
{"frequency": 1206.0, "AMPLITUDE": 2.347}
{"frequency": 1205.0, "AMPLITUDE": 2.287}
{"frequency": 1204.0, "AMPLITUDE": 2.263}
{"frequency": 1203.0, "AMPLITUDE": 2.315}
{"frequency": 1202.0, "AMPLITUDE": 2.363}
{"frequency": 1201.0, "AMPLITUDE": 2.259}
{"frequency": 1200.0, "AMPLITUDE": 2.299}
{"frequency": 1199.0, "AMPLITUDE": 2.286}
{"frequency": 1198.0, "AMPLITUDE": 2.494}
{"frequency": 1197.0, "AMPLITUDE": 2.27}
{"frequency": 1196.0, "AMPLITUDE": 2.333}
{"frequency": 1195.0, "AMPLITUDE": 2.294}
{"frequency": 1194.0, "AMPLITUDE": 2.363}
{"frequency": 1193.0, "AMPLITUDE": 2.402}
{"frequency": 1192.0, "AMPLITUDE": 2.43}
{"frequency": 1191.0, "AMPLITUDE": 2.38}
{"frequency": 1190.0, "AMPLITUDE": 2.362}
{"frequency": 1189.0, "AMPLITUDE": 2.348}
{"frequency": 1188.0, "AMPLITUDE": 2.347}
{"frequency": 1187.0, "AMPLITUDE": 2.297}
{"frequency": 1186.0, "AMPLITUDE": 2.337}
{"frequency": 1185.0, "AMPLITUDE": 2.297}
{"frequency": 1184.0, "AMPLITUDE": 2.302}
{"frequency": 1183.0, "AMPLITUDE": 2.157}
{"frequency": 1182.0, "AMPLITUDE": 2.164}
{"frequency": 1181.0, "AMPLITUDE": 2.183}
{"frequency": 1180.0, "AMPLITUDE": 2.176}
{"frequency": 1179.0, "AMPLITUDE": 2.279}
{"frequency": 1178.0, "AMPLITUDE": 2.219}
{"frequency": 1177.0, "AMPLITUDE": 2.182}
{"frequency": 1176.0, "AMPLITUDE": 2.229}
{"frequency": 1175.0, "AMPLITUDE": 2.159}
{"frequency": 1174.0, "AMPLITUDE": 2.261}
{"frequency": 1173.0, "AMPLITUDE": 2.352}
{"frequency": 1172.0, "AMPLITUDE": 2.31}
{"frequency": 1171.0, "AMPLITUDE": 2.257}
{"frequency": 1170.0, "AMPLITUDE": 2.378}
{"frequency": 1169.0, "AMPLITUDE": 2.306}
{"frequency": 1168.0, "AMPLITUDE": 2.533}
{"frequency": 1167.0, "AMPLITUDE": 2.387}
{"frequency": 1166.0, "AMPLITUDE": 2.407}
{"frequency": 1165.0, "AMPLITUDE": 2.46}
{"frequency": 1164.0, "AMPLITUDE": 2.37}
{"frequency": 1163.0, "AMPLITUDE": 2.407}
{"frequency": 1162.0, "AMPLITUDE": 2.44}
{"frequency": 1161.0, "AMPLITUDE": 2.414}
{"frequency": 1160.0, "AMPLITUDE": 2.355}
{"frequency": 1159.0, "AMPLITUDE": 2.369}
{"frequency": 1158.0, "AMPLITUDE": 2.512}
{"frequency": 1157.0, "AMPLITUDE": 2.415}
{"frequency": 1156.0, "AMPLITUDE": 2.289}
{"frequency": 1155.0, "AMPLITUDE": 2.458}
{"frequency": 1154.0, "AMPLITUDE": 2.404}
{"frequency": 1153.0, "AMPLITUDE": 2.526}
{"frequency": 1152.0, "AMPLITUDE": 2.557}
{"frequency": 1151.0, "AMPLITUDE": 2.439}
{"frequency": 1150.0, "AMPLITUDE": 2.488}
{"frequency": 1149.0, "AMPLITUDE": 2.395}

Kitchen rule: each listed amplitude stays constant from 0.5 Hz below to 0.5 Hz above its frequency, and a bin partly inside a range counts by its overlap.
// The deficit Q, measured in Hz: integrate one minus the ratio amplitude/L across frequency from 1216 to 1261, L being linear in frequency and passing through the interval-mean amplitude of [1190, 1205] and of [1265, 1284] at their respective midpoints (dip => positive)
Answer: 2.9 Hz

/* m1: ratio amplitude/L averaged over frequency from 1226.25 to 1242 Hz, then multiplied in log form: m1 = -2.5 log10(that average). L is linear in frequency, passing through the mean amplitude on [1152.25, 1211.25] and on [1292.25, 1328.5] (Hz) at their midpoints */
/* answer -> 0.11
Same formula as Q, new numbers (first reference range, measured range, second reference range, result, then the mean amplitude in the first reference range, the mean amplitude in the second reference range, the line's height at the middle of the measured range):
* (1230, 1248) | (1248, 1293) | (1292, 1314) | -3.58 Hz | 2.19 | 2.43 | 2.31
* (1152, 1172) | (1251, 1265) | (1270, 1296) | 0.15 Hz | 2.41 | 2.51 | 2.49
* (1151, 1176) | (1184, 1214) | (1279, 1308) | 0.54 Hz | 2.39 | 2.43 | 2.4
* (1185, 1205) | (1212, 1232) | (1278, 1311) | 0.07 Hz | 2.34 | 2.45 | 2.37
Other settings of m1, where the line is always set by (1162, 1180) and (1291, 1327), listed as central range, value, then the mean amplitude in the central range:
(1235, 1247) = 0.08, 2.22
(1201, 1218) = -0.03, 2.42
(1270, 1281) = -0.07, 2.6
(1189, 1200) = -0.01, 2.36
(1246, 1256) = 0.01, 2.37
